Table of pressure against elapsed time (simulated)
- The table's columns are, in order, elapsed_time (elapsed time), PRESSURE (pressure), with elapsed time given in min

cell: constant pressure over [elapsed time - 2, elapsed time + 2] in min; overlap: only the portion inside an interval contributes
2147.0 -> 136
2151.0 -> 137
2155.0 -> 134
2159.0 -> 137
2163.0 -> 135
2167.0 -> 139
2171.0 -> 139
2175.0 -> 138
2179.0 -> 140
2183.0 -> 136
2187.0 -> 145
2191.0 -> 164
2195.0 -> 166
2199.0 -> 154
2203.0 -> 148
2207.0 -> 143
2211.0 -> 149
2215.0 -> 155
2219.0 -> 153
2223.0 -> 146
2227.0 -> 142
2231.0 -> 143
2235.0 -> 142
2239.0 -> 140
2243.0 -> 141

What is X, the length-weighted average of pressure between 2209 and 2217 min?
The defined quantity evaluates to 152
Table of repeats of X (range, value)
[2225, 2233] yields 142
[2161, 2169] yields 137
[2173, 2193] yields 145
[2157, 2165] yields 136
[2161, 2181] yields 138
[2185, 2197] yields 158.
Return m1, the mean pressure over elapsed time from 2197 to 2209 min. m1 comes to 148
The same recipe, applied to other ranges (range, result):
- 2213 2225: 151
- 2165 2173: 139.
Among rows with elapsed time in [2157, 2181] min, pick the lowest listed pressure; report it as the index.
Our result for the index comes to 135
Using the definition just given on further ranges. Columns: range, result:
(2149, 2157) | 134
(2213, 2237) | 142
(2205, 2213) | 143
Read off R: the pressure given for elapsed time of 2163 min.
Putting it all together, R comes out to 135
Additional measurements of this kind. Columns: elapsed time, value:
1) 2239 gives 140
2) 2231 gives 143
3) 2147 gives 136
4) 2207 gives 143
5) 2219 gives 153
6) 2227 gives 142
